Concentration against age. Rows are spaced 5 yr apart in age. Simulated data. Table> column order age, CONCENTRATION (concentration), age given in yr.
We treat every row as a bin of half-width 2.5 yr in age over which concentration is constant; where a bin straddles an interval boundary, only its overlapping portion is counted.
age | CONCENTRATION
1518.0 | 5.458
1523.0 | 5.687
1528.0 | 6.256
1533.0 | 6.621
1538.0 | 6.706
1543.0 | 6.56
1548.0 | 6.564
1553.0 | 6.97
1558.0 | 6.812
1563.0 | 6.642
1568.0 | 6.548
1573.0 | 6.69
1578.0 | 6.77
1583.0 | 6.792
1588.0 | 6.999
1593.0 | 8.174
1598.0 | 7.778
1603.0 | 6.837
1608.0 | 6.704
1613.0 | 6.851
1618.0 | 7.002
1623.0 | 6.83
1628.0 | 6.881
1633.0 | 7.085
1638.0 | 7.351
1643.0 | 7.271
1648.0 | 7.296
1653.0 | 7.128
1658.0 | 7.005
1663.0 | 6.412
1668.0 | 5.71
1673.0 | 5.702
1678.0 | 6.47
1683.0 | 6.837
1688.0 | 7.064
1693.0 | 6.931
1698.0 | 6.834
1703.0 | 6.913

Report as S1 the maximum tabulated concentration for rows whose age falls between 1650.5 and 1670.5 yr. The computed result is 7.128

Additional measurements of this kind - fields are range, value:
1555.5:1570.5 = 6.812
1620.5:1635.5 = 7.085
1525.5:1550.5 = 6.706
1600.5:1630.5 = 7.002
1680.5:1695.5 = 7.064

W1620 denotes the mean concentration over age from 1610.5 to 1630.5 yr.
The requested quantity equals 6.89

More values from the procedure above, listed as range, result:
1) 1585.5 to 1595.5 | 7.59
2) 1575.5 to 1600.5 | 7.3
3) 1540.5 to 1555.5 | 6.7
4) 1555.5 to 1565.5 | 6.73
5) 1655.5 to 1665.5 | 6.71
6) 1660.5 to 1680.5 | 6.07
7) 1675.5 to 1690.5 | 6.79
